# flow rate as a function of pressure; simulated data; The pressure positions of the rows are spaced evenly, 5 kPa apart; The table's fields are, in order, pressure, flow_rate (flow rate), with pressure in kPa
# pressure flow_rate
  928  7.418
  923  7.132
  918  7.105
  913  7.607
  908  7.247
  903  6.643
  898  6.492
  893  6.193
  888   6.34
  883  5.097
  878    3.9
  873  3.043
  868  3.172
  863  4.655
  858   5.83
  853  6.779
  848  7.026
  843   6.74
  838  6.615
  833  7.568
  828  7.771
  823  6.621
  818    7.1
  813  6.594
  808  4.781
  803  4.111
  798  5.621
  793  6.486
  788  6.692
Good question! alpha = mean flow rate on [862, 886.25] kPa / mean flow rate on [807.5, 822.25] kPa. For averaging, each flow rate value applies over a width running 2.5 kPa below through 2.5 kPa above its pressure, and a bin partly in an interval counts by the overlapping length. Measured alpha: 0.63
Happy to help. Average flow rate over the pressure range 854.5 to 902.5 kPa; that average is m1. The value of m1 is 5.08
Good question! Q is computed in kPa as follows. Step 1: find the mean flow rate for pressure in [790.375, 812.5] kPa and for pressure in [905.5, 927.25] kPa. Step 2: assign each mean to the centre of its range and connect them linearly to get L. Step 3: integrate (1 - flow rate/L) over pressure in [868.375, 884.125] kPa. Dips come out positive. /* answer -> 6.7 kPa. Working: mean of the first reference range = 5.38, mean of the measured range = 3.81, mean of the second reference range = 7.28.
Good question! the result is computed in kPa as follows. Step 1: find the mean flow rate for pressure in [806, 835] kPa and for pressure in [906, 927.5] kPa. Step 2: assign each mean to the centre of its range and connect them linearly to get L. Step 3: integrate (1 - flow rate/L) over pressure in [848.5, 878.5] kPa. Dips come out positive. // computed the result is 9.5 kPa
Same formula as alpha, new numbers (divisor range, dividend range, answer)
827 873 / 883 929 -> 1.13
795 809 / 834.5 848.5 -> 1.39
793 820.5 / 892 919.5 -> 1.21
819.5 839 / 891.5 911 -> 0.93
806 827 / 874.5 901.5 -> 0.86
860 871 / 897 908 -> 1.70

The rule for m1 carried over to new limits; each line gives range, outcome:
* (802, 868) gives 6.25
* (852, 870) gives 5.02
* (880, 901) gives 5.99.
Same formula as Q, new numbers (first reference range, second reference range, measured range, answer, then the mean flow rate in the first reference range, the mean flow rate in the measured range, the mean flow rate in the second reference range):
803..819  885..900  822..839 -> -3.92 kPa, 5.75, 7.24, 6.3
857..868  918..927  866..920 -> 2.97 kPa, 4.69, 5.72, 7.17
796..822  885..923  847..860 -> -0.64 kPa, 5.7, 6.52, 6.8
